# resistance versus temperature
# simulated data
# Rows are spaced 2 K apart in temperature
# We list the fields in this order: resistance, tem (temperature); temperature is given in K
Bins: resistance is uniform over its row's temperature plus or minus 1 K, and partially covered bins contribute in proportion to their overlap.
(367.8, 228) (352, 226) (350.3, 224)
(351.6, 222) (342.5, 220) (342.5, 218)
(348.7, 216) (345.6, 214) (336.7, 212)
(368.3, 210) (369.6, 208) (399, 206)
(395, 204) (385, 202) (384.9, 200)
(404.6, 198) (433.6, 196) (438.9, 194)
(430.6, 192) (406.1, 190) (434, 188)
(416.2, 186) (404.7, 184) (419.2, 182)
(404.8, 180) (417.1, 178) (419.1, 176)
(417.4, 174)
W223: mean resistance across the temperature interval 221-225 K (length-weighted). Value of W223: 351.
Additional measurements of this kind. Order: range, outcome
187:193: 424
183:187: 410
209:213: 352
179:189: 416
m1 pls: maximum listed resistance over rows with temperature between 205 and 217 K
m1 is 399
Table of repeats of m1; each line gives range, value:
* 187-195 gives 438.9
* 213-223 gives 351.6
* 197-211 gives 404.6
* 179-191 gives 434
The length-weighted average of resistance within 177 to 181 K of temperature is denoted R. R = 411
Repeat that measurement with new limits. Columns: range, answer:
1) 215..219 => 346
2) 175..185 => 413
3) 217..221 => 342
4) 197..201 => 395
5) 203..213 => 374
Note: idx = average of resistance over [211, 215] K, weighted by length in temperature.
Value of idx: 341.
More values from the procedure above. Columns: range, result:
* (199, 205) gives 388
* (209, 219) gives 348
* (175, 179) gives 418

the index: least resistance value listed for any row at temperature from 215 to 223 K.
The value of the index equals 342.5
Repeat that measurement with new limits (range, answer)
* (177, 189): 404.7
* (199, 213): 336.7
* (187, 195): 406.1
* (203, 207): 395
